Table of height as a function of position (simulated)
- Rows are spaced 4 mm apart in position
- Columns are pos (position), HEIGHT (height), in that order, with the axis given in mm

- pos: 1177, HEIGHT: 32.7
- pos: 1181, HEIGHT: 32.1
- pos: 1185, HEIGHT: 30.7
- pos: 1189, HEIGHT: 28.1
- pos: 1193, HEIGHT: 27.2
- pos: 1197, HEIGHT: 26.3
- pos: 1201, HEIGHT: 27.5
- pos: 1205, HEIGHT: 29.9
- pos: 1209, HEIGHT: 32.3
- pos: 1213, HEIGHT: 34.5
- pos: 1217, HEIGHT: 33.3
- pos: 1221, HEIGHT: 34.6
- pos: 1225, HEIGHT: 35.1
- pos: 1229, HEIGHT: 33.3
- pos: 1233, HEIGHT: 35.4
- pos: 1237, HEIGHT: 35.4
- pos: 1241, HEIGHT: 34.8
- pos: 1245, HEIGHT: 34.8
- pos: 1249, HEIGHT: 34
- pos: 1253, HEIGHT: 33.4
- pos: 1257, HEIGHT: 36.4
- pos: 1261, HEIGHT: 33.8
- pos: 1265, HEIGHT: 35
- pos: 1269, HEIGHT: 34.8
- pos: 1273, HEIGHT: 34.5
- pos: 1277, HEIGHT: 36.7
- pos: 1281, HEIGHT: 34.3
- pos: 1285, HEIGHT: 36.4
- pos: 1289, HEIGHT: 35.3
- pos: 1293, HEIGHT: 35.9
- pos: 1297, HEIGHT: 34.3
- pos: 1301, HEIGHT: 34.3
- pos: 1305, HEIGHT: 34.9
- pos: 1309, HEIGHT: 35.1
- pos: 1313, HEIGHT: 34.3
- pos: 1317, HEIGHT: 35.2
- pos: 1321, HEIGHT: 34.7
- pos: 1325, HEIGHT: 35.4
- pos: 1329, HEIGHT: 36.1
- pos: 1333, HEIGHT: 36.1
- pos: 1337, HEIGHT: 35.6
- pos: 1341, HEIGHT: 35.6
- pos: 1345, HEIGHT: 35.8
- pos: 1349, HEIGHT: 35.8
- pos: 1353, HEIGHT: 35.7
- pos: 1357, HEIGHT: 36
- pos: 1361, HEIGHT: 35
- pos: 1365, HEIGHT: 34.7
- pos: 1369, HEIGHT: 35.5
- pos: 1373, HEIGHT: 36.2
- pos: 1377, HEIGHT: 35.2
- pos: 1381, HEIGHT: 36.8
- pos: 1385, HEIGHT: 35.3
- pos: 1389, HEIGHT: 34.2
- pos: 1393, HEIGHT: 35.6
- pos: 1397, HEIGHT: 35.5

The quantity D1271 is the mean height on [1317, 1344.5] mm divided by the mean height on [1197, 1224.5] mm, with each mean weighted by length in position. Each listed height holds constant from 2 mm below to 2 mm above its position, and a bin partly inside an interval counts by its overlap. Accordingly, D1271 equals 1.1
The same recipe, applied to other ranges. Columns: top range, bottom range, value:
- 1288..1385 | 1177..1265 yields 1.09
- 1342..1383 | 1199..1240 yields 1.08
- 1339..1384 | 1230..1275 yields 1.03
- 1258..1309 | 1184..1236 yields 1.11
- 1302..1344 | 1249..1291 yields 1.01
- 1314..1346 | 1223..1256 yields 1.03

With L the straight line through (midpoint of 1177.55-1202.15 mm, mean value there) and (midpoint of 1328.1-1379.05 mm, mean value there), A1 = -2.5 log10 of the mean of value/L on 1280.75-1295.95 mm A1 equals -0.08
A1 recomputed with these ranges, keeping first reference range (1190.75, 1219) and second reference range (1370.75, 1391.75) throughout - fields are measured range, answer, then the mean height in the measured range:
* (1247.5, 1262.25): -0.091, 34.4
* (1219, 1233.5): -0.124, 34.5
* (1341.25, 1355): -0.038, 35.7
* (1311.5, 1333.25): -0.048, 35.3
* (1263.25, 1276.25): -0.092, 34.9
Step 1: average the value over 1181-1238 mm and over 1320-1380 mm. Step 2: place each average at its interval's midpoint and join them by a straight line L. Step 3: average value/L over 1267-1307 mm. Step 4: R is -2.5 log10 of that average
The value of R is -0.04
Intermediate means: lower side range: 31.6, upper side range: 35.6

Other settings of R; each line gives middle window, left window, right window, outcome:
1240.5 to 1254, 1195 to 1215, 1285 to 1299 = -0.052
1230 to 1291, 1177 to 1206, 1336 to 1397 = -0.110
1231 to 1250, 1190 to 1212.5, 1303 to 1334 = -0.127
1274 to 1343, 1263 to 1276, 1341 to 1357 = 0.001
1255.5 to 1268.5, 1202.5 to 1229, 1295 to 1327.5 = -0.032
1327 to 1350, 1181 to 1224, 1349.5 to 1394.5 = -0.041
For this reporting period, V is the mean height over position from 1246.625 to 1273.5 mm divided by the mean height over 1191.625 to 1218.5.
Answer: 1.15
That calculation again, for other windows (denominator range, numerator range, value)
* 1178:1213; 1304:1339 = 1.19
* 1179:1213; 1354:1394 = 1.20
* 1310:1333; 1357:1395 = 1.01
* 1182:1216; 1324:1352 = 1.20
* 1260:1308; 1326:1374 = 1.02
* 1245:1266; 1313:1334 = 1.02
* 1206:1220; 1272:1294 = 1.07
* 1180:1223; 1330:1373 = 1.17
